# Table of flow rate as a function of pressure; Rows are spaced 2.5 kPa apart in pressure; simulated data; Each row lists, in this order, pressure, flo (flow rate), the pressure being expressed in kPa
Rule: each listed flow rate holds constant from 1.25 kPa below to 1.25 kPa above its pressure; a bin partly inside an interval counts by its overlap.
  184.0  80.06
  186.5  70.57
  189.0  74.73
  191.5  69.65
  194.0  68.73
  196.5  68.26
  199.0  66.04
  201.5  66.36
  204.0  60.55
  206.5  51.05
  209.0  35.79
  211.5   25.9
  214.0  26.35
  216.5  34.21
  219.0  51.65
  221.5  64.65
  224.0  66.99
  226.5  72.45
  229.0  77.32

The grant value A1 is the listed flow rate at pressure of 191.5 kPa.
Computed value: 69.65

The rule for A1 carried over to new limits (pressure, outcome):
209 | 35.79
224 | 66.99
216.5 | 34.21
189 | 74.73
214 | 26.35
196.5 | 68.26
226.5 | 72.45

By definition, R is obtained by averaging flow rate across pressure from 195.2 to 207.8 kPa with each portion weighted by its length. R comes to 62.4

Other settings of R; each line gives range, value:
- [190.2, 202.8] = 67.8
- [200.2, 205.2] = 63.5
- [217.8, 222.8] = 58.3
